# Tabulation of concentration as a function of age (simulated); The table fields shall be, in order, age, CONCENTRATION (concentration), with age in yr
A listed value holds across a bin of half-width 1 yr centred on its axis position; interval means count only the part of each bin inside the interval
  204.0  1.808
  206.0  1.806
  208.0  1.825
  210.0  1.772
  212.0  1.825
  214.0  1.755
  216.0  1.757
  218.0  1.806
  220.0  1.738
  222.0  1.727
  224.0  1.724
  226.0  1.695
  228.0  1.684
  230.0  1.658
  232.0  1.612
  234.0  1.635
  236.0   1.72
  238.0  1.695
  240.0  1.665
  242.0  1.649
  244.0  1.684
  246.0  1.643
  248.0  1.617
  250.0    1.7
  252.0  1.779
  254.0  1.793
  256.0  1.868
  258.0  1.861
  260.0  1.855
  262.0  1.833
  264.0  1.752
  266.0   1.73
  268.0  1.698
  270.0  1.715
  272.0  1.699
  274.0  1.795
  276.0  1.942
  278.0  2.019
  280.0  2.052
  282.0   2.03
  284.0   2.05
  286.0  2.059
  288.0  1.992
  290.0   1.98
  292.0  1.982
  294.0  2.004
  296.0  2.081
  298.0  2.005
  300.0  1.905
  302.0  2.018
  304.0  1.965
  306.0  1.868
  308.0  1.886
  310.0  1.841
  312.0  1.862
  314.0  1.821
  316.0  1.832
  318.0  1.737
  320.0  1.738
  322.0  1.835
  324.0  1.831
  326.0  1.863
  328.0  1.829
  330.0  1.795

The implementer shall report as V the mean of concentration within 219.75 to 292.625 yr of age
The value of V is 1.79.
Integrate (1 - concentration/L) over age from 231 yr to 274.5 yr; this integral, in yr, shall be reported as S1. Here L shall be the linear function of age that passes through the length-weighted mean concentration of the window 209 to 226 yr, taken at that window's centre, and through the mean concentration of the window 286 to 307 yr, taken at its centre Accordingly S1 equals 3.1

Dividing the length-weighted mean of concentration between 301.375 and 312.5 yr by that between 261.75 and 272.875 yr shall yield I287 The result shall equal 1.10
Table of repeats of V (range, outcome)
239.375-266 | 1.75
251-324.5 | 1.88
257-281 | 1.83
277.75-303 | 2.01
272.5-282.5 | 1.95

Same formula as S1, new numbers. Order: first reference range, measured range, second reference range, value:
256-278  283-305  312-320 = -2.5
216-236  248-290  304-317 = -1.8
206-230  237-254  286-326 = 1.1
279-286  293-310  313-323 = -0.4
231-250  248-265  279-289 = 0.0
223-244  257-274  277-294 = 1.0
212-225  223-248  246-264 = 1.4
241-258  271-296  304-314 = -2.3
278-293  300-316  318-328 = 0.0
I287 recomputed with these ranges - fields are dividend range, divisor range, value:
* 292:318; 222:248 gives 1.15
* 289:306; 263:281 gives 1.09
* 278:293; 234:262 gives 1.17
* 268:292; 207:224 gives 1.09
